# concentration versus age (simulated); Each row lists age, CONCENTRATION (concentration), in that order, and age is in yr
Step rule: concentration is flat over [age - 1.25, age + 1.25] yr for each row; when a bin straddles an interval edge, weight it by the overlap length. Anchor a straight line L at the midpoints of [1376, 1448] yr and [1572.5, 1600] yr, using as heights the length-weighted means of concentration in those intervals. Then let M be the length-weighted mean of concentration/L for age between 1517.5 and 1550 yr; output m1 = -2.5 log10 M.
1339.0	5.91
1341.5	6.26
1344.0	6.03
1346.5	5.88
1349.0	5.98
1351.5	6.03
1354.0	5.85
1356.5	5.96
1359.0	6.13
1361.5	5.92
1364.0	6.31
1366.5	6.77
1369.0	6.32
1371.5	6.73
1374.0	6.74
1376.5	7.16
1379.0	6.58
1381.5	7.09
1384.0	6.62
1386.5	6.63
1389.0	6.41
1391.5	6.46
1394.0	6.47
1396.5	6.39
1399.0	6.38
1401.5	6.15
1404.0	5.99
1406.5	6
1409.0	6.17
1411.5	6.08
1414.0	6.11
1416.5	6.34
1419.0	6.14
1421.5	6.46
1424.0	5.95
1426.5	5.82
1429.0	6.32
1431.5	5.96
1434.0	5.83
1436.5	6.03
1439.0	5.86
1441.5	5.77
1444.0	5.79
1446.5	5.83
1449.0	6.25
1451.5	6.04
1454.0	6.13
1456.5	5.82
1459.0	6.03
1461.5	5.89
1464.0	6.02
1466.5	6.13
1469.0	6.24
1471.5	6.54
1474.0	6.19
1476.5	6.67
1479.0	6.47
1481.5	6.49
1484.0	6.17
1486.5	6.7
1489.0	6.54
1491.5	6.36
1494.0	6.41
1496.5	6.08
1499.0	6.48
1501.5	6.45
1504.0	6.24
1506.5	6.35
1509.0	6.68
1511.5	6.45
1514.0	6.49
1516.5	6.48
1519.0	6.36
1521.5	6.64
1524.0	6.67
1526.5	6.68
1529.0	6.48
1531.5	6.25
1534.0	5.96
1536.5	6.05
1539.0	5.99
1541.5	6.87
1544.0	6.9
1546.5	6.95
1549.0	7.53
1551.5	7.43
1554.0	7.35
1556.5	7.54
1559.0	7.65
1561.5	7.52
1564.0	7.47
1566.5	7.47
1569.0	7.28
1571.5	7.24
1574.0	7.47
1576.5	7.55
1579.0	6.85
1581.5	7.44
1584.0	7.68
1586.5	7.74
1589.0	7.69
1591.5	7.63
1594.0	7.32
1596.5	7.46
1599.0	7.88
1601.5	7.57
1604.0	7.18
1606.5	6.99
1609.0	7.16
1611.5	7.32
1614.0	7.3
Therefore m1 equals 0.09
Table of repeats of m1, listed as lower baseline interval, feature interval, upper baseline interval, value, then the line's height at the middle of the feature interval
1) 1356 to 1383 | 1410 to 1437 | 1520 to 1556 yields 0.08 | 6.59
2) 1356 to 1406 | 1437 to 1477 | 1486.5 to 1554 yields 0.08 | 6.51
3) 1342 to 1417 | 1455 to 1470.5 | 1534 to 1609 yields 0.12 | 6.74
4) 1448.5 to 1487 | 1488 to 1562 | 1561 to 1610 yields 0.03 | 6.81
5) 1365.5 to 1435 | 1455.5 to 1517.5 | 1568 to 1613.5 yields 0.08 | 6.84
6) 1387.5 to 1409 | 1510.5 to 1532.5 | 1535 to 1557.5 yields 0.05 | 6.83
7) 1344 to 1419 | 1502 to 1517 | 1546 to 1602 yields 0.10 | 7.09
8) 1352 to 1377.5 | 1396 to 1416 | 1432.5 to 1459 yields 0.00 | 6.15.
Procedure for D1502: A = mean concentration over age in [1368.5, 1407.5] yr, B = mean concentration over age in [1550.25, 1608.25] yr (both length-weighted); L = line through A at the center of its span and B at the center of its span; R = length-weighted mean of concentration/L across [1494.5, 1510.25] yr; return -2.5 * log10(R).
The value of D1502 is 0.11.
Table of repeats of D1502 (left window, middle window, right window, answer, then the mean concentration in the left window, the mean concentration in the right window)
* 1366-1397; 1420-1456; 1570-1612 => 0.14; 6.65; 7.42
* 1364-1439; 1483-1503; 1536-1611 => 0.07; 6.34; 7.31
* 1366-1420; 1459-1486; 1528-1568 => 0.07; 6.44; 6.97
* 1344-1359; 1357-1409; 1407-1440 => -0.08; 5.96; 6.08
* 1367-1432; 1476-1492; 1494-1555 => 0.00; 6.37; 6.57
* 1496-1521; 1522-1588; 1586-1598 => 0.00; 6.42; 7.56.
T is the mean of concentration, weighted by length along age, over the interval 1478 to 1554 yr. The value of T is 6.53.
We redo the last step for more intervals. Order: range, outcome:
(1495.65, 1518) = 6.42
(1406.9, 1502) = 6.17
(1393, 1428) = 6.17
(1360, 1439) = 6.33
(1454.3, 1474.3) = 6.1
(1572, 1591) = 7.48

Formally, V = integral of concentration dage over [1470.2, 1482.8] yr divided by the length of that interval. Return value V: 6.47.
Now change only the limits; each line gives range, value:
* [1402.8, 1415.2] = 6.07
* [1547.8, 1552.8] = 7.48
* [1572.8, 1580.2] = 7.29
